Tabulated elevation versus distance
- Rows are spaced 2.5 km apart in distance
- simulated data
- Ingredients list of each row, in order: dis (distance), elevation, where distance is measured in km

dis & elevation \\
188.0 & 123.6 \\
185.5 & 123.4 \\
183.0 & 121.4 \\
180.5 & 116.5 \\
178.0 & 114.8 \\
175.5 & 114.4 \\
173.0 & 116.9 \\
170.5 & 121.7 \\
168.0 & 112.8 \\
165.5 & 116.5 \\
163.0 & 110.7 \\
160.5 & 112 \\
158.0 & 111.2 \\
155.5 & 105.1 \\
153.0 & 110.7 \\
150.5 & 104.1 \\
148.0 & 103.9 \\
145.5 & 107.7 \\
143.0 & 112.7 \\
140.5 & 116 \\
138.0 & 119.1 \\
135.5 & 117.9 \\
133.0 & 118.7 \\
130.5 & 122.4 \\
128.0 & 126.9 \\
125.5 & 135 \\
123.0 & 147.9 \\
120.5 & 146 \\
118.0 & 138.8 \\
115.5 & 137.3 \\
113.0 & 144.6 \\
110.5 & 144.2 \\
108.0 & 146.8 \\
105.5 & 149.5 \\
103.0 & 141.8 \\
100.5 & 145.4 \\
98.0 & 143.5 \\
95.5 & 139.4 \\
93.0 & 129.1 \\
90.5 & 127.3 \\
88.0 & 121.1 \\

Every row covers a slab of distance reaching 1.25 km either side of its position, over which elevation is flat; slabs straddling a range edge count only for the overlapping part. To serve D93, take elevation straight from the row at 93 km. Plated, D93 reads 129.1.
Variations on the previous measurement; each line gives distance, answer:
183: 121.4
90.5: 127.3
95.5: 139.4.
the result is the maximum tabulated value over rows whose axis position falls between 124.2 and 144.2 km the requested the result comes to 135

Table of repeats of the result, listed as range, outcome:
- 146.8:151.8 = 104.1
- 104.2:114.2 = 149.5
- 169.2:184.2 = 121.7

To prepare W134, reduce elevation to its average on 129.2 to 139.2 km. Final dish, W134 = 120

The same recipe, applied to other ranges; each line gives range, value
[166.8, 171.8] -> 117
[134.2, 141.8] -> 118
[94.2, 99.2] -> 141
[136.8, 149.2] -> 112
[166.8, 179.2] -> 116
